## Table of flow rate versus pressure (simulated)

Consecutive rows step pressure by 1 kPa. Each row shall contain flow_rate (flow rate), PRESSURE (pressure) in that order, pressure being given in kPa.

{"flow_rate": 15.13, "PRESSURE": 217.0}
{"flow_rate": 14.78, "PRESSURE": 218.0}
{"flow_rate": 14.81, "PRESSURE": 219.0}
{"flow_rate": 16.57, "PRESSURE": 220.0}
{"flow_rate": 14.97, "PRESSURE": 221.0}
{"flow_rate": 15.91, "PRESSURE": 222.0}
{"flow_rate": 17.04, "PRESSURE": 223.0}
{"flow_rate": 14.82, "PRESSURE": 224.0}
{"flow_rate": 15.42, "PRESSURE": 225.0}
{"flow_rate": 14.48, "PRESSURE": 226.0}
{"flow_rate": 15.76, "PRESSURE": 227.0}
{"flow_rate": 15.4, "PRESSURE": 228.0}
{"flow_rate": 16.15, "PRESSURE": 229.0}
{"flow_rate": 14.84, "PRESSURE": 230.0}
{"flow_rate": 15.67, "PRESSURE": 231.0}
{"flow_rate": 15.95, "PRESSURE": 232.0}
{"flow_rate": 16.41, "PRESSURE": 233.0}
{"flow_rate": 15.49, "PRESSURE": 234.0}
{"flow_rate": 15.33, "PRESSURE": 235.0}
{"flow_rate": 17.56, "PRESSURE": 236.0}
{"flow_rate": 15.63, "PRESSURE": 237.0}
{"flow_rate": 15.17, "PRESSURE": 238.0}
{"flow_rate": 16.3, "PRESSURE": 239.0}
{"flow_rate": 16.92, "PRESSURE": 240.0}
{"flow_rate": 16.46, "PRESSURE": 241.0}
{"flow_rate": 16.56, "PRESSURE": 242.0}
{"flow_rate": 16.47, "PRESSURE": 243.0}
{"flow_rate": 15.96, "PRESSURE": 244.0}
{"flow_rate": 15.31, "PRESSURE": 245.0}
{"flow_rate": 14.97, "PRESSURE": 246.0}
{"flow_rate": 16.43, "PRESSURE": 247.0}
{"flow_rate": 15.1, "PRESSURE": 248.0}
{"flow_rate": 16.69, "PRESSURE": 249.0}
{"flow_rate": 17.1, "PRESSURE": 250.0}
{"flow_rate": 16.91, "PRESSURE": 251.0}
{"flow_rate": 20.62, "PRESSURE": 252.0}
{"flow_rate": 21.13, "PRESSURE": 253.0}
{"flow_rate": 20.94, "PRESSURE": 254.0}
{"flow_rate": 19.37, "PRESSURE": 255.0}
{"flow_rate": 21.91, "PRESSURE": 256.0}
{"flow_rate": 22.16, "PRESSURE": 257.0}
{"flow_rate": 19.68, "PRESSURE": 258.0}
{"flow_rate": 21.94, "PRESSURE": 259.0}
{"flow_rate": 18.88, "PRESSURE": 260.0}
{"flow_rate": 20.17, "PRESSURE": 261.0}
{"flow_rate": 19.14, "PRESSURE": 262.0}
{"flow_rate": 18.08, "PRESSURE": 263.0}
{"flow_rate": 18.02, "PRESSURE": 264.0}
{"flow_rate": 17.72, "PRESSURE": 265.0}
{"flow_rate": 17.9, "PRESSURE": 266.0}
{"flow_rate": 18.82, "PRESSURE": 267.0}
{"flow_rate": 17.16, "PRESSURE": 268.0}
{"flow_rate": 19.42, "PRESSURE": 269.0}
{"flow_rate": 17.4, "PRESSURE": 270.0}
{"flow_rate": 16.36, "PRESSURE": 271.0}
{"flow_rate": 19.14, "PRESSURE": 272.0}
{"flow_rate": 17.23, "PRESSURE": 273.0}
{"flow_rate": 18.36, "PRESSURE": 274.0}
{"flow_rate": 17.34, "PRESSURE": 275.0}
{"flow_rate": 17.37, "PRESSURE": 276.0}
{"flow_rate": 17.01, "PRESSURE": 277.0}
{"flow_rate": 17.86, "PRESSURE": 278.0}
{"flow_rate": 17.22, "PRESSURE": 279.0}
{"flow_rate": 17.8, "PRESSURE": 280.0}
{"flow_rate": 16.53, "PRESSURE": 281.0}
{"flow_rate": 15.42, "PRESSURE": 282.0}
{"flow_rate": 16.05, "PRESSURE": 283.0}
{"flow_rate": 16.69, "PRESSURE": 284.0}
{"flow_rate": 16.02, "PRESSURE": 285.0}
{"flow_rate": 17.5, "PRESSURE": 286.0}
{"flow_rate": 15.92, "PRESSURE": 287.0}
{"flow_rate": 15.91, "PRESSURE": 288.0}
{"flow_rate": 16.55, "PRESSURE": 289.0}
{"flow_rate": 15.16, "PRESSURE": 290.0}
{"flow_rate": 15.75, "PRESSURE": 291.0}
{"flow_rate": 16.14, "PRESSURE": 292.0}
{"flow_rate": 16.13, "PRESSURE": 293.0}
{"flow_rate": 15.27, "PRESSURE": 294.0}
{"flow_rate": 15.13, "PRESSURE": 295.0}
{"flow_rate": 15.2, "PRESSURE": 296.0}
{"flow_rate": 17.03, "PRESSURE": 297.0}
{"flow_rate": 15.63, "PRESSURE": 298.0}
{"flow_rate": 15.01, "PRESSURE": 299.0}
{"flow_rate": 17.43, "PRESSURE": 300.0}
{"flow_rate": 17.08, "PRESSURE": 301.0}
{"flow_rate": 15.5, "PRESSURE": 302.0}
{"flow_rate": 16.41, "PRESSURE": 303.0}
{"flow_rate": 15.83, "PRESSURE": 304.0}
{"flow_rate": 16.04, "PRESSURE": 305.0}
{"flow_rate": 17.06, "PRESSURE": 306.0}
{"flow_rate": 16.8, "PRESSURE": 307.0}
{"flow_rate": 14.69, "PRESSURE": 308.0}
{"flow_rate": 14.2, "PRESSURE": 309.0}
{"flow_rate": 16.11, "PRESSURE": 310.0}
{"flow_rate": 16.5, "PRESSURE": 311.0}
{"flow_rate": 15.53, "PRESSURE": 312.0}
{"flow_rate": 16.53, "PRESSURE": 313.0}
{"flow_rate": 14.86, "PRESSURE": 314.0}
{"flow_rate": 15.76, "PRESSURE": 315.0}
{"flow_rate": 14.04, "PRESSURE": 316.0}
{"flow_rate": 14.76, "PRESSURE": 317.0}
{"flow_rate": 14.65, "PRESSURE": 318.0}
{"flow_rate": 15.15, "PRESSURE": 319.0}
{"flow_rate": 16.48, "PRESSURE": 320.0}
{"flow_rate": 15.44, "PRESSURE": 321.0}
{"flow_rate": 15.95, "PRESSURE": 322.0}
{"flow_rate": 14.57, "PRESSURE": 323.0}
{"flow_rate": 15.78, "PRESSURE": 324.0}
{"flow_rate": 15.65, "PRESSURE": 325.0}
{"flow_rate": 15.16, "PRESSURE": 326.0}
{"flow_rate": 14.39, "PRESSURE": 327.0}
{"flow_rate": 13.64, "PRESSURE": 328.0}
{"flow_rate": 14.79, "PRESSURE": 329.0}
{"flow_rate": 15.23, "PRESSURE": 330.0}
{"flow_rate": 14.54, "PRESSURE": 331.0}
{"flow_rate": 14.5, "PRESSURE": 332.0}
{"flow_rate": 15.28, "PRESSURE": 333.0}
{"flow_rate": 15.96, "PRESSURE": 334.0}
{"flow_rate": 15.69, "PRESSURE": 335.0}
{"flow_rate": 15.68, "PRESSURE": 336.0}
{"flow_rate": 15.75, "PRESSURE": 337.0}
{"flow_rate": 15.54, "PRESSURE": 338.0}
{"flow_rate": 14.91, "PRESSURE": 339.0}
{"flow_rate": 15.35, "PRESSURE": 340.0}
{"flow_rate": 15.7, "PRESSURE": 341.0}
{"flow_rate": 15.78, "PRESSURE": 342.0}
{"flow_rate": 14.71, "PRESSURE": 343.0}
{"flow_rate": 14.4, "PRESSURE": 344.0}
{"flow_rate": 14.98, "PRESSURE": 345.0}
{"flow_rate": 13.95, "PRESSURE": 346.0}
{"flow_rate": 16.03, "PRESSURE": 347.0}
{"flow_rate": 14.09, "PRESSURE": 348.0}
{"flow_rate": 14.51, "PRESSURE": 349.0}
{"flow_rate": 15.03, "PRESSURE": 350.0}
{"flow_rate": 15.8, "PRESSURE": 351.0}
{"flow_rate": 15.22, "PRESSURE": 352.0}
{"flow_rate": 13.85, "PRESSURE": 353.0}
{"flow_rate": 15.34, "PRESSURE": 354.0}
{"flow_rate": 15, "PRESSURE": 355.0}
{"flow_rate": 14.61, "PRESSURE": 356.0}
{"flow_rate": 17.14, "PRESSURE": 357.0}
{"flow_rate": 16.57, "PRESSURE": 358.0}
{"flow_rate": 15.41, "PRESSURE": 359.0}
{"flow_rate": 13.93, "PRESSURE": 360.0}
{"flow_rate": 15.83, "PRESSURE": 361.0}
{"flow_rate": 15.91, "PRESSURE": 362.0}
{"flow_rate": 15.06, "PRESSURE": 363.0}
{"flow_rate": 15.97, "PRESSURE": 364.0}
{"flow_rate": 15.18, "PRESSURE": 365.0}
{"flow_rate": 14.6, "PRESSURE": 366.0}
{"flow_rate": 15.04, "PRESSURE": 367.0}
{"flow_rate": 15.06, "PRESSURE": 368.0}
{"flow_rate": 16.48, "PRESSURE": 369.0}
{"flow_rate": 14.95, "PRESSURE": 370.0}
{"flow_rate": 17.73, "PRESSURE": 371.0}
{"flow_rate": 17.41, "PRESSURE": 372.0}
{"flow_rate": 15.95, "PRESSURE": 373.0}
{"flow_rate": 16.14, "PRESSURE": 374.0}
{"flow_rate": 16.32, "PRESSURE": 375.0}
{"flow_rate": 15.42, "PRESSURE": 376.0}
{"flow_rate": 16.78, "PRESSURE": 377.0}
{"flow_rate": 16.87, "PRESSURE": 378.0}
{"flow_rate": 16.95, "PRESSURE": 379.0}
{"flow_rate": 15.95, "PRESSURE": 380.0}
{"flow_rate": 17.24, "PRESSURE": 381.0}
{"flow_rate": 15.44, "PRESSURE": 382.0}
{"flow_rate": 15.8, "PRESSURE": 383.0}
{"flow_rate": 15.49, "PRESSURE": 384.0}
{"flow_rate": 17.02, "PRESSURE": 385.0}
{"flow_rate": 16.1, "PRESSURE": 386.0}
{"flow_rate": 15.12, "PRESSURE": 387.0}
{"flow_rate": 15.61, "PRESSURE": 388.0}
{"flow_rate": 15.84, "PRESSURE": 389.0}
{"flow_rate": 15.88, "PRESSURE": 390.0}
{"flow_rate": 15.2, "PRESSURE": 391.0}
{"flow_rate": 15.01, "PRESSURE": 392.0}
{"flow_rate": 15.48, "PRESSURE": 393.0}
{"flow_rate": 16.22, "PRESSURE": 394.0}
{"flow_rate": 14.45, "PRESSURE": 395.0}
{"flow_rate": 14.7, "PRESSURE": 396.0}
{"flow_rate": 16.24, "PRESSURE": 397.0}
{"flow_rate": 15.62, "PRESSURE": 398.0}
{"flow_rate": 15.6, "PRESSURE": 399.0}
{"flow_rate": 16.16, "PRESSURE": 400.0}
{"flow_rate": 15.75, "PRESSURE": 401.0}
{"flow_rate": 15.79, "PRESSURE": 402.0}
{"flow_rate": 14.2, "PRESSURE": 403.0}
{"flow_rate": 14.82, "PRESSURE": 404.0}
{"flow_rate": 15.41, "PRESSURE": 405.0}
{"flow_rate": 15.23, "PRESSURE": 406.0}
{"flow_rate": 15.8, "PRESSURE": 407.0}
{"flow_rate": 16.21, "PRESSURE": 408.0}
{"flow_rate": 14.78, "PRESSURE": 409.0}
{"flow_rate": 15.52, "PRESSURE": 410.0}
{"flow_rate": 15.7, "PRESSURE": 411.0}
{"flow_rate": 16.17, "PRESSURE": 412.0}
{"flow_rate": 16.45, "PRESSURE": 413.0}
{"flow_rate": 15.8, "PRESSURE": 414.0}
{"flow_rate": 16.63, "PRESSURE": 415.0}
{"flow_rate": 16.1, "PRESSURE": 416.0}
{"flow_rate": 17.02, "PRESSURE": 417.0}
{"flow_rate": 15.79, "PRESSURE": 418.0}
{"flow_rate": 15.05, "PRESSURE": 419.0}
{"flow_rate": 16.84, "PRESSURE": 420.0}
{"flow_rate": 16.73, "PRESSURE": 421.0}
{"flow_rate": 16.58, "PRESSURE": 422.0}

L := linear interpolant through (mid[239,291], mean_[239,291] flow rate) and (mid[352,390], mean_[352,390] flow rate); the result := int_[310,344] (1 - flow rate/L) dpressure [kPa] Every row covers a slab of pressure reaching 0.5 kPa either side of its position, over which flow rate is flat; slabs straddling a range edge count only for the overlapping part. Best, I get 2.7 kPa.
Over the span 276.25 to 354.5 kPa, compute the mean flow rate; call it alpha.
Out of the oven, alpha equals 15.6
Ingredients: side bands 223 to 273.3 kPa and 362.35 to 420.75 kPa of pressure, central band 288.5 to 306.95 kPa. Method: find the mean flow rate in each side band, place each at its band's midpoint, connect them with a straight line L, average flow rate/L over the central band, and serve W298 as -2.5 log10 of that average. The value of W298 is 0.05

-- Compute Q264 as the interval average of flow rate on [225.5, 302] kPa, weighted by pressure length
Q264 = 17.1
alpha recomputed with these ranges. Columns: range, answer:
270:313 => 16.4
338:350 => 15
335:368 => 15.2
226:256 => 16.7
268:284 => 17.3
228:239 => 15.8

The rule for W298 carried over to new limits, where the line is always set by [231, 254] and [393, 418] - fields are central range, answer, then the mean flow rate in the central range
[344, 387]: 0.02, 15.6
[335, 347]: 0.06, 15.2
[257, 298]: -0.06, 17.3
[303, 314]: 0.02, 15.9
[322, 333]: 0.09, 14.9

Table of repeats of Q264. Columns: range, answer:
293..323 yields 15.7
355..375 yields 15.7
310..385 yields 15.5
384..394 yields 15.7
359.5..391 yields 15.9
